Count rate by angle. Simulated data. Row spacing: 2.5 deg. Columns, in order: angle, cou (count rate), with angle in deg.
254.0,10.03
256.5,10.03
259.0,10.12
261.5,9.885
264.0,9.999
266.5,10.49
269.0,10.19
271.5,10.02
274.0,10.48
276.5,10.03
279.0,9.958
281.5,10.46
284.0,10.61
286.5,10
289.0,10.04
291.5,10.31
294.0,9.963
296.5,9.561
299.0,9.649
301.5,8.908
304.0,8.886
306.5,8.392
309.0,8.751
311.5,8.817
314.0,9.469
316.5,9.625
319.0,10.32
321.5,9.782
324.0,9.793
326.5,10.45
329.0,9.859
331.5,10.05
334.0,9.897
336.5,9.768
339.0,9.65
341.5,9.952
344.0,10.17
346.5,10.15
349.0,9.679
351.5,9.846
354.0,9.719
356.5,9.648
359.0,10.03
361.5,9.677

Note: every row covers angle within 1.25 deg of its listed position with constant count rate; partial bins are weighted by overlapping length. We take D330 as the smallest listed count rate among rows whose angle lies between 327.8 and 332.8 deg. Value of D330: 9.859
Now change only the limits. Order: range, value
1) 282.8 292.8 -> 10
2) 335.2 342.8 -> 9.65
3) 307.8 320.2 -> 8.751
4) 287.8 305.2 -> 8.886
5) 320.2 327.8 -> 9.782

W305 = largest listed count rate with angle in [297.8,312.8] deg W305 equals 9.649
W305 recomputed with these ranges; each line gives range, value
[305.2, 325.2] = 10.32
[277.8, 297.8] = 10.61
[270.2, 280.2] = 10.48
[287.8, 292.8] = 10.31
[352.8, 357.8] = 9.719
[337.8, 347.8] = 10.17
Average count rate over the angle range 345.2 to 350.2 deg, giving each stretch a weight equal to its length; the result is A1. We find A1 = 9.92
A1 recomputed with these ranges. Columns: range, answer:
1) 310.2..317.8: 9.31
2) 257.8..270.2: 10.1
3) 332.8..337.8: 9.83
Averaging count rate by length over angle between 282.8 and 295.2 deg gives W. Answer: 10.2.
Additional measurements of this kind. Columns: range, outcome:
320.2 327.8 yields 10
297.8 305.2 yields 9.15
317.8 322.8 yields 10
